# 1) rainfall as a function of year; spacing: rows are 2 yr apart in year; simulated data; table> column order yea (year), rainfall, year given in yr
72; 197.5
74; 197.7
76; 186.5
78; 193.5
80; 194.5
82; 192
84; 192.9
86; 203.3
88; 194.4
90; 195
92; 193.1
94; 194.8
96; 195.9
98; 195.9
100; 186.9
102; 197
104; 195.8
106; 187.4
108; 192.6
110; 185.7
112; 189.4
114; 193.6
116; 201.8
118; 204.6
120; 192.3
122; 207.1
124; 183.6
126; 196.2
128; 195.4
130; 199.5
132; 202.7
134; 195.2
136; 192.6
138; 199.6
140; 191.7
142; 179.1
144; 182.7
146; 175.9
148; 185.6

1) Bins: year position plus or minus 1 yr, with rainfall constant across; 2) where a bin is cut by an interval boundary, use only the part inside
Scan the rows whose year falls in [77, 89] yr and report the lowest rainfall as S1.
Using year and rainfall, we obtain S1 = 192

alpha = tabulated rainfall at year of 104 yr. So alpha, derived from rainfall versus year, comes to 195.8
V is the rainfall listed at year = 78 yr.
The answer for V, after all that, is 193.5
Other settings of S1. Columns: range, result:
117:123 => 192.3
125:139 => 192.6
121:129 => 183.6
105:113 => 185.7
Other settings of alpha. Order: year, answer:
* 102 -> 197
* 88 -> 194.4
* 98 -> 195.9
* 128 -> 195.4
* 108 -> 192.6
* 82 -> 192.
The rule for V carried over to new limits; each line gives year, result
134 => 195.2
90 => 195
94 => 194.8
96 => 195.9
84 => 192.9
